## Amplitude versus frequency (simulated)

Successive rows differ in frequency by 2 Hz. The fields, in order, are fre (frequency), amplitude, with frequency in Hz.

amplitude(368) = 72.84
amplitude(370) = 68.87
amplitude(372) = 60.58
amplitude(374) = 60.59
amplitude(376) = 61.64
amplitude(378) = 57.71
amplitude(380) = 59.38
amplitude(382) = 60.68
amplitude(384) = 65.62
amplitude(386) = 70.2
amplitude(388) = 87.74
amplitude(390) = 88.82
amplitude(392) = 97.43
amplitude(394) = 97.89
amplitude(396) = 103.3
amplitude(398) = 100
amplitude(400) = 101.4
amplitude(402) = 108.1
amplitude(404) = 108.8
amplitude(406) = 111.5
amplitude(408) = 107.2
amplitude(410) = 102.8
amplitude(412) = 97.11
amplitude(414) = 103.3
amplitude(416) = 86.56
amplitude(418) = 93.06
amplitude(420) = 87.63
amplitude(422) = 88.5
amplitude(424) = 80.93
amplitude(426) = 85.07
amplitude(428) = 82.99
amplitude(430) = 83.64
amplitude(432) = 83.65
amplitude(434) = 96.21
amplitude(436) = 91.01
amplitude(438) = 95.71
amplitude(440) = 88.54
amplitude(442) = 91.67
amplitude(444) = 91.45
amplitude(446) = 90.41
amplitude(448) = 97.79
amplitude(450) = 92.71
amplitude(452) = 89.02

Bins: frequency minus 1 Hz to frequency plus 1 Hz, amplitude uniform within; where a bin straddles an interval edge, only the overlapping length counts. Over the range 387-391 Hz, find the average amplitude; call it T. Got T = 88.3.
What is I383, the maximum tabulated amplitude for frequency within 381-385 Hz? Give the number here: 65.62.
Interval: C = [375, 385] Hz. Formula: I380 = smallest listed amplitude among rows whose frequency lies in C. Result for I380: 57.71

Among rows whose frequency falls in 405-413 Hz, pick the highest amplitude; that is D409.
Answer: 111.5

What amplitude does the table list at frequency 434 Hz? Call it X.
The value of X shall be 96.21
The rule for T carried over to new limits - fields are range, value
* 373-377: 61.1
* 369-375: 63.3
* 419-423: 88.1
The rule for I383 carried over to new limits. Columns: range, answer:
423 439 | 96.21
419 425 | 88.5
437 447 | 95.71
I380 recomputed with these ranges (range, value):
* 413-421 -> 86.56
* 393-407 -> 97.89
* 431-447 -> 83.65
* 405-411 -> 102.8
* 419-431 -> 80.93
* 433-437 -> 91.01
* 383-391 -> 65.62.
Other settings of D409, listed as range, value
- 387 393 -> 97.43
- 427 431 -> 83.64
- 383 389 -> 87.74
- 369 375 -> 68.87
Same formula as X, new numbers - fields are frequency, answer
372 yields 60.58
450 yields 92.71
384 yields 65.62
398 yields 100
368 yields 72.84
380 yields 59.38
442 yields 91.67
